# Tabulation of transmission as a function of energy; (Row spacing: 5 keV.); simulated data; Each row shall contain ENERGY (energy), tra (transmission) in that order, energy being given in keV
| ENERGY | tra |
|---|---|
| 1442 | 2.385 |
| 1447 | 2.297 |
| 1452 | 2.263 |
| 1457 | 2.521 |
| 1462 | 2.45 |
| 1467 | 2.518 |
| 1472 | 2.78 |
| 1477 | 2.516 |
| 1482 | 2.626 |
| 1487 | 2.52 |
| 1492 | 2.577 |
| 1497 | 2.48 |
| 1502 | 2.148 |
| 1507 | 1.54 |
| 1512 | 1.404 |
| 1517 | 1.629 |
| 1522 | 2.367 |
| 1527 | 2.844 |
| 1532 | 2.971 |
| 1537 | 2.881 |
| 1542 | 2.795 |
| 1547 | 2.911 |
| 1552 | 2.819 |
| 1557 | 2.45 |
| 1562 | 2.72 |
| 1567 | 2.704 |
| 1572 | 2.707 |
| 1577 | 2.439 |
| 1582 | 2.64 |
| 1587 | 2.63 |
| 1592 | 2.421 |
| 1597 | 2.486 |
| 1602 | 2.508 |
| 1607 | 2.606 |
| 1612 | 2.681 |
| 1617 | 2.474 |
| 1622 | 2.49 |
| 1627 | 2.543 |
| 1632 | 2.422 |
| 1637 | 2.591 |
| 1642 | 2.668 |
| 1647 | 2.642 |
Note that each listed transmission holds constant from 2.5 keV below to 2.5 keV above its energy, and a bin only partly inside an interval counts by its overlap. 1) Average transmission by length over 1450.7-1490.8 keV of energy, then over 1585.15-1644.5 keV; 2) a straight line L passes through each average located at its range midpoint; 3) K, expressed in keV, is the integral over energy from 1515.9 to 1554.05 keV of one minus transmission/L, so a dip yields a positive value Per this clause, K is -2.3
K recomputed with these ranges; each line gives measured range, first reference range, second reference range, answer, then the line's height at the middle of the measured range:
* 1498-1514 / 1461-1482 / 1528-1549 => 5.58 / 2.74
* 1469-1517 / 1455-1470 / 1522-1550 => 6.81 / 2.64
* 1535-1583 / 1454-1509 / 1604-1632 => -4.06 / 2.5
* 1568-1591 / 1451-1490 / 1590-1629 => -0.63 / 2.53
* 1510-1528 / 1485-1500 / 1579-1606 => 3.62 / 2.52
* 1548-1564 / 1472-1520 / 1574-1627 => -1.96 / 2.39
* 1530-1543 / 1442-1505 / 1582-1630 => -2.02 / 2.5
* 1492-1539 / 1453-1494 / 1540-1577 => 6.61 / 2.63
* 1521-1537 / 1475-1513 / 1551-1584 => -2.29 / 2.43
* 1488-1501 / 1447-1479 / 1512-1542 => -0.03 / 2.48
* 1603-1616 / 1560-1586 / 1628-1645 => -0.07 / 2.59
